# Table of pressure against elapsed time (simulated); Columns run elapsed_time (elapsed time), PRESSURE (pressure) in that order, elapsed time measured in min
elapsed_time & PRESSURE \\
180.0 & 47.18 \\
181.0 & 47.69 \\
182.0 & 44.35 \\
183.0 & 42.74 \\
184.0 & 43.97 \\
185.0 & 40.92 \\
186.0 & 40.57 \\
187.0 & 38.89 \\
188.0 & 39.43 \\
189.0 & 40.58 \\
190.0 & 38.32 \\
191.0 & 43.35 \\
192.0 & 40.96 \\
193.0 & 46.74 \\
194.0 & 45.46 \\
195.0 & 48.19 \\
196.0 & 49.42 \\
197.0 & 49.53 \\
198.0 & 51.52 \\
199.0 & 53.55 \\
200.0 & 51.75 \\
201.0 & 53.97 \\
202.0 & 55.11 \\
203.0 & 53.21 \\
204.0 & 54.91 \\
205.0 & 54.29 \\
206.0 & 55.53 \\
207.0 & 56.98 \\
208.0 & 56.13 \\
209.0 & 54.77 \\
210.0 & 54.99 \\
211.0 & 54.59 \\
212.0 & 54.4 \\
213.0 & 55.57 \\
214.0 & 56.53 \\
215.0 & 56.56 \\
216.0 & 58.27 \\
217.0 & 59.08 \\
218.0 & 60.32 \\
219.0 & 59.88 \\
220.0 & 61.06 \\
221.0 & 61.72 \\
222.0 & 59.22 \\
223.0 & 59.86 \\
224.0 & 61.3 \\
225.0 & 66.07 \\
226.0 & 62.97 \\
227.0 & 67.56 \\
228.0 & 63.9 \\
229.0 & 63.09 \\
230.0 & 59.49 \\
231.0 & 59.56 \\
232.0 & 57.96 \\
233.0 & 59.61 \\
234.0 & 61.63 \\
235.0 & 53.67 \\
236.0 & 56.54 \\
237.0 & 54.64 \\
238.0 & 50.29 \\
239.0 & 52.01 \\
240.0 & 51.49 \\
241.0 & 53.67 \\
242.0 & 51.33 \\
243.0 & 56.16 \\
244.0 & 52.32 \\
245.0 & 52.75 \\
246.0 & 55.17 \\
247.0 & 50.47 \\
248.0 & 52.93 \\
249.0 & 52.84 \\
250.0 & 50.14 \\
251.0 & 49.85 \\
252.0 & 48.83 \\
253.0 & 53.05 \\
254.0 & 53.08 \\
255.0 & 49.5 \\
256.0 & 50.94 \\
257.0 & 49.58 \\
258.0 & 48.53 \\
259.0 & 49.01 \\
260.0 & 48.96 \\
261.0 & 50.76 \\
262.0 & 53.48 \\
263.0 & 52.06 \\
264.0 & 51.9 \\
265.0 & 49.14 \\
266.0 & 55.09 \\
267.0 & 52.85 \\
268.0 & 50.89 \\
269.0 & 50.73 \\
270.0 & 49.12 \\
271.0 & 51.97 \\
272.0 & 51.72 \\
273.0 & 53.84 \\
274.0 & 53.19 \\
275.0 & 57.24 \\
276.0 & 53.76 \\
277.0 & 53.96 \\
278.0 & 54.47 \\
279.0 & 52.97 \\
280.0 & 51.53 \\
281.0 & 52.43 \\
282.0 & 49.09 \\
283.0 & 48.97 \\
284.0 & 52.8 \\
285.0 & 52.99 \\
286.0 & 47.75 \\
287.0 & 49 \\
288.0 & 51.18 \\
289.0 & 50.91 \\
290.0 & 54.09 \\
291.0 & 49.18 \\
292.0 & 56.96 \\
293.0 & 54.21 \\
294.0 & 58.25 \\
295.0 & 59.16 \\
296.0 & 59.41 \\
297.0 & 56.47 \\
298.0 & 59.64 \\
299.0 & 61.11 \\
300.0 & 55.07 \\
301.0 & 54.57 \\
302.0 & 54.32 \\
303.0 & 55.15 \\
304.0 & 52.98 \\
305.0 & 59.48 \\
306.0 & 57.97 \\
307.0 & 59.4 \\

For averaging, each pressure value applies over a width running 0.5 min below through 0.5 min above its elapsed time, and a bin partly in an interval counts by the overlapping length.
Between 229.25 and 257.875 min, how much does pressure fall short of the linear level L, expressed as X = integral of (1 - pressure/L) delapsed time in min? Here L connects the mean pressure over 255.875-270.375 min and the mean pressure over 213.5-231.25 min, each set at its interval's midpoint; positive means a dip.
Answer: 1.1 min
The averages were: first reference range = 60.9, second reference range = 50.9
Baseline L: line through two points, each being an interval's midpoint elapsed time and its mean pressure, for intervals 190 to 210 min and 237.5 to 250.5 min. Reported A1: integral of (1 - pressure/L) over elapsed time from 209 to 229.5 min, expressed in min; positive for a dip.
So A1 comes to -3.19 min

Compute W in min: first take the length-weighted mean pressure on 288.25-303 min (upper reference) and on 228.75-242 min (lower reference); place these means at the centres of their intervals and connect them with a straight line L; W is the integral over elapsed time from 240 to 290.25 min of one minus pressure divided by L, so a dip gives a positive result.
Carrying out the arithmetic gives 3.8 min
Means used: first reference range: 56.1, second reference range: 55.8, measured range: 51.8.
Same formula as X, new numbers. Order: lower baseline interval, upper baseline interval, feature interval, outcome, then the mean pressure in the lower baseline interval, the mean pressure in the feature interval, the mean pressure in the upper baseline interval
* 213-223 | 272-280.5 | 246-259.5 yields 1.2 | 59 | 50.8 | 53.7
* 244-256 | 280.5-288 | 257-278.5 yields -0.4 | 51.7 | 52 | 50.5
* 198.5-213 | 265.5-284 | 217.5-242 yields -2.3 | 54.6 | 58.9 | 52.4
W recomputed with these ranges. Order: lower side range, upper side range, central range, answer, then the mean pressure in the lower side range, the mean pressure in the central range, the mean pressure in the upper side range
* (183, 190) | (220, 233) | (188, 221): -1.6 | 40.7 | 52.6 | 61.8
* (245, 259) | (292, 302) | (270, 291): 1.1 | 51.1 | 52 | 57.4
